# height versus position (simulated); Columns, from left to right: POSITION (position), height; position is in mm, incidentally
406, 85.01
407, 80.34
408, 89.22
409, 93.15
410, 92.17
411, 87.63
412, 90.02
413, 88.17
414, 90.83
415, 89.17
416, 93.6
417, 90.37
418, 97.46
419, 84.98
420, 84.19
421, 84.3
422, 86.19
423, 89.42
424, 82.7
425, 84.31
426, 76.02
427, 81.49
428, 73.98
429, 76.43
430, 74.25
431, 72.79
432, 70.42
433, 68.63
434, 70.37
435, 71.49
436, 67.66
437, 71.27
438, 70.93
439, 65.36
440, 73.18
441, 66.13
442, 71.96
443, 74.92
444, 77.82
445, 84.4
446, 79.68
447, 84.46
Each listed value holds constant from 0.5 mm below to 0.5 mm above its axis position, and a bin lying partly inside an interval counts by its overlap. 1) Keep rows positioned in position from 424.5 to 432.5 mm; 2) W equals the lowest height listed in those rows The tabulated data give 70.42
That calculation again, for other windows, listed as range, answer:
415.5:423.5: 84.19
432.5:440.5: 65.36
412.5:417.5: 88.17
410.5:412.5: 87.63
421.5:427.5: 76.02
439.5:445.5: 66.13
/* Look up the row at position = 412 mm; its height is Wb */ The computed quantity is 90.02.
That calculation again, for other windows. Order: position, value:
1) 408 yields 89.22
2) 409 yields 93.15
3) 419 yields 84.98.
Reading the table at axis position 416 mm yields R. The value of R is 93.6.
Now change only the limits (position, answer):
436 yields 67.66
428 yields 73.98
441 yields 66.13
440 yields 73.18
